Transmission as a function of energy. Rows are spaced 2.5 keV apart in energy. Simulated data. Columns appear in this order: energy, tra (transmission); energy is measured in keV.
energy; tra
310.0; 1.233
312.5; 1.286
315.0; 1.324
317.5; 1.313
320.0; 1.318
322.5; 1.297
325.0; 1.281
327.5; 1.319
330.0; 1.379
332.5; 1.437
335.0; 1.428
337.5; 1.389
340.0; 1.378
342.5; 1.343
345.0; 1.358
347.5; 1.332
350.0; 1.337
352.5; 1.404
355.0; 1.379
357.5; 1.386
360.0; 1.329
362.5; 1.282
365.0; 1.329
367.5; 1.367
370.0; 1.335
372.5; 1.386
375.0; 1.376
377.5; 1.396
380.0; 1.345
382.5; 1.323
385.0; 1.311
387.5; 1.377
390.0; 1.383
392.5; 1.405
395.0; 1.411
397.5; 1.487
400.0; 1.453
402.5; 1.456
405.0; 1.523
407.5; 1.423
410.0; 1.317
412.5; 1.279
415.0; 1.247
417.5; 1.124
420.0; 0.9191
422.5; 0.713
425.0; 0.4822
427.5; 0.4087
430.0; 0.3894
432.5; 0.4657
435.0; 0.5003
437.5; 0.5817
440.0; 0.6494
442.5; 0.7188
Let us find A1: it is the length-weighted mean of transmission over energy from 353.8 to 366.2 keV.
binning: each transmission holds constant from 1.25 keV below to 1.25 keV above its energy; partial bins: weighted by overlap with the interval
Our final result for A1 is 1.34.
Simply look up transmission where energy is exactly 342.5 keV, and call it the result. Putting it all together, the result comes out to 1.343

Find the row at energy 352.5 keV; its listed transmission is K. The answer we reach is 1.404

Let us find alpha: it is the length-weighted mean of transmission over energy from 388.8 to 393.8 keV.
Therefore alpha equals 1.39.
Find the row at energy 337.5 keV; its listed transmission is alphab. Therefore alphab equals 1.389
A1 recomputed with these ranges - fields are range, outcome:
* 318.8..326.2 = 1.3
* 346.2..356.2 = 1.36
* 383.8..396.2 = 1.38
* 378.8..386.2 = 1.33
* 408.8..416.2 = 1.28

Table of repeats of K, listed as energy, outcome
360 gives 1.329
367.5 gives 1.367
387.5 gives 1.377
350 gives 1.337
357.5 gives 1.386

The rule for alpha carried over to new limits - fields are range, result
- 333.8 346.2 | 1.38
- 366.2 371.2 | 1.35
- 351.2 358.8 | 1.39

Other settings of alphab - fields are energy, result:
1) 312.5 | 1.286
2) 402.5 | 1.456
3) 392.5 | 1.405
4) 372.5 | 1.386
